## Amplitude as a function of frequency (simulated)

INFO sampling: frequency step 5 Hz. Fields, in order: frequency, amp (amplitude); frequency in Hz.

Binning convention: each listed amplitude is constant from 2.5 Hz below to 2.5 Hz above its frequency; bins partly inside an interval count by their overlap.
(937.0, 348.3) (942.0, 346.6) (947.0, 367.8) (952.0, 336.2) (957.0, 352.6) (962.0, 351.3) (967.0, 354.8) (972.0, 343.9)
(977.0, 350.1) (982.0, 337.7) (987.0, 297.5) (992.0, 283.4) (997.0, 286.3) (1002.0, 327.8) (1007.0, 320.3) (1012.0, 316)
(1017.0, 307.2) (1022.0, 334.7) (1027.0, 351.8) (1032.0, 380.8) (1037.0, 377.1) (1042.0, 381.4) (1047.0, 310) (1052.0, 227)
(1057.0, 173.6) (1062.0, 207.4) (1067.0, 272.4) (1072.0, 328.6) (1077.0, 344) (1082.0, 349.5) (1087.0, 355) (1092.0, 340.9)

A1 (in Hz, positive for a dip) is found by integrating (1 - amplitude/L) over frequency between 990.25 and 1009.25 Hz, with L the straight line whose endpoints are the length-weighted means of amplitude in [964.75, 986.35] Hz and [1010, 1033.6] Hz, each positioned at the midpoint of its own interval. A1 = 1.9 Hz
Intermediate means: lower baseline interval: 342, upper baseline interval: 337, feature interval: 305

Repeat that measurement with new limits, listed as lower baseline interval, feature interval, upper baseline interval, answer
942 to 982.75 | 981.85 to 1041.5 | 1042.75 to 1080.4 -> -3.5 Hz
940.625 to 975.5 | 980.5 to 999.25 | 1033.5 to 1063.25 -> 1.6 Hz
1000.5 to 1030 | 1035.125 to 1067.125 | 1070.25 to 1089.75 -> 5.7 Hz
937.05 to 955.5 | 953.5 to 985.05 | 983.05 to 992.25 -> -2.5 Hz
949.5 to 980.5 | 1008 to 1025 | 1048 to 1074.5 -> -1.6 Hz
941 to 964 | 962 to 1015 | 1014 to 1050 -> 4.0 Hz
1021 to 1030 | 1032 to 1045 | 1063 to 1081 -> -1.6 Hz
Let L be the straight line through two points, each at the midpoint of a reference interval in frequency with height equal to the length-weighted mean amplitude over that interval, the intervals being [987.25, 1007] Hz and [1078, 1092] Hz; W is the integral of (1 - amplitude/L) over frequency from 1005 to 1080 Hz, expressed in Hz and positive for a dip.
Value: 3.71 Hz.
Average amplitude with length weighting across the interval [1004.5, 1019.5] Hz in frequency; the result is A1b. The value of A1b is 314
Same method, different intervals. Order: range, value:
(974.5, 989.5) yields 328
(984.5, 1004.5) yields 299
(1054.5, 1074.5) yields 246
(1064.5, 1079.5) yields 315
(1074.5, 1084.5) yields 347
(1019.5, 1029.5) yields 343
